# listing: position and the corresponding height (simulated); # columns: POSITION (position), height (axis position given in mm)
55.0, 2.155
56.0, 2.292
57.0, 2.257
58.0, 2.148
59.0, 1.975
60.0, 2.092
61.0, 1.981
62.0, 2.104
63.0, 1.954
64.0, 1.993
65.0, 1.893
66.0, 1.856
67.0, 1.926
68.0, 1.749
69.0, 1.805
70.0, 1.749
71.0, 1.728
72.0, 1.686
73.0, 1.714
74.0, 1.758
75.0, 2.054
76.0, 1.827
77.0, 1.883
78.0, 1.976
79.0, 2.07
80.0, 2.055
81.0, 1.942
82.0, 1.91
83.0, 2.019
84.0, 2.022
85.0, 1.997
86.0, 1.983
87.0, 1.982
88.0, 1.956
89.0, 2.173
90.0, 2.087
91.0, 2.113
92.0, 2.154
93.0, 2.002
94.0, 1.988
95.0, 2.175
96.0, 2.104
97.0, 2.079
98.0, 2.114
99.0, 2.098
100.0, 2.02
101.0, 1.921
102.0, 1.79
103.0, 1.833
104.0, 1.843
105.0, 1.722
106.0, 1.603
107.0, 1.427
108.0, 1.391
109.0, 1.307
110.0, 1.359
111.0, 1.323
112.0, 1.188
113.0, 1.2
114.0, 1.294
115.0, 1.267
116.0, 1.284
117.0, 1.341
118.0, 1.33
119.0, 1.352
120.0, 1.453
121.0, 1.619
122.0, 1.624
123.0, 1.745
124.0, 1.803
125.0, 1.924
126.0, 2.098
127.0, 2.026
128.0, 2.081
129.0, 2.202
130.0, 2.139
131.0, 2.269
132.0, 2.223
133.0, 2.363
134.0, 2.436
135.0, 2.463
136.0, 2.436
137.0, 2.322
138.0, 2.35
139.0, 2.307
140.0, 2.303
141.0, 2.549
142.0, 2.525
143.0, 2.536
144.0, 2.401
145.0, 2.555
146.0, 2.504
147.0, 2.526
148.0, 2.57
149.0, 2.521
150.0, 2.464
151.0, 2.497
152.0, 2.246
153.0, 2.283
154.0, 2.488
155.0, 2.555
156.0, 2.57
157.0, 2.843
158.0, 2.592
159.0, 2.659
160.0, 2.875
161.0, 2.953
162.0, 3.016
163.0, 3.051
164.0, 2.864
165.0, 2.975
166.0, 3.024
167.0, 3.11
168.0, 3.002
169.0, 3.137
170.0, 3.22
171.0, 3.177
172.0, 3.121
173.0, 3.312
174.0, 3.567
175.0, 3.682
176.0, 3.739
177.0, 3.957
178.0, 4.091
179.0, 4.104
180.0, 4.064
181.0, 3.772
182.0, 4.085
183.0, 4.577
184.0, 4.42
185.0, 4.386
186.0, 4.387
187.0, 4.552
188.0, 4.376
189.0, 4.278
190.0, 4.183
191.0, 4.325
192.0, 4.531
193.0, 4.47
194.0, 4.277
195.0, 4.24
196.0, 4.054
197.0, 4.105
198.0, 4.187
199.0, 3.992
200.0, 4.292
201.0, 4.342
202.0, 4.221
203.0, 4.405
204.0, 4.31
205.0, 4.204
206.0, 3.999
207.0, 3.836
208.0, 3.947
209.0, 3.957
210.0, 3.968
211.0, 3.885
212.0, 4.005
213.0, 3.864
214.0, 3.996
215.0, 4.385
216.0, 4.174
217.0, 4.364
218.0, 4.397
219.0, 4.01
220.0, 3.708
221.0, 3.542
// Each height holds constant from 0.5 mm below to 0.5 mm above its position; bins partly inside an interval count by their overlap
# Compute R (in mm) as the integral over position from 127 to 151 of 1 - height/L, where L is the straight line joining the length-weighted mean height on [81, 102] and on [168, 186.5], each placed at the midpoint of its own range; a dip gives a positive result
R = 5.0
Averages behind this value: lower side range 2.04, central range 2.39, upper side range 3.8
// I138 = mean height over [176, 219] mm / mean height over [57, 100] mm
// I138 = 2.1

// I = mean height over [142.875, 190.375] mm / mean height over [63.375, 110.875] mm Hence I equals 1.7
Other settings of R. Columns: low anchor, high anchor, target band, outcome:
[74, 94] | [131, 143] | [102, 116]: 4.7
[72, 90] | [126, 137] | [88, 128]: 7.2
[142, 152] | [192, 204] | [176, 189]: -1.7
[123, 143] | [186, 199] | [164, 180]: 0.8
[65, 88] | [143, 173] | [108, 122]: 5.8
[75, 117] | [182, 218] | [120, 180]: 8.4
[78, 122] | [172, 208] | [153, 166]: 2.2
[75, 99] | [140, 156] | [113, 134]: 4.8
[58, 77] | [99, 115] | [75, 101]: -4.8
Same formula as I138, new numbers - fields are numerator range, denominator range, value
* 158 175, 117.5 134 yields 1.61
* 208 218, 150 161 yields 1.58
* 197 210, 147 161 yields 1.61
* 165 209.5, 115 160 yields 1.79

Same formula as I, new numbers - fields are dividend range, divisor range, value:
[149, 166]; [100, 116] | 1.78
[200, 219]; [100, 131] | 2.53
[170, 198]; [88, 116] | 2.31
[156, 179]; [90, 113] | 1.78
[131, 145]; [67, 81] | 1.29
